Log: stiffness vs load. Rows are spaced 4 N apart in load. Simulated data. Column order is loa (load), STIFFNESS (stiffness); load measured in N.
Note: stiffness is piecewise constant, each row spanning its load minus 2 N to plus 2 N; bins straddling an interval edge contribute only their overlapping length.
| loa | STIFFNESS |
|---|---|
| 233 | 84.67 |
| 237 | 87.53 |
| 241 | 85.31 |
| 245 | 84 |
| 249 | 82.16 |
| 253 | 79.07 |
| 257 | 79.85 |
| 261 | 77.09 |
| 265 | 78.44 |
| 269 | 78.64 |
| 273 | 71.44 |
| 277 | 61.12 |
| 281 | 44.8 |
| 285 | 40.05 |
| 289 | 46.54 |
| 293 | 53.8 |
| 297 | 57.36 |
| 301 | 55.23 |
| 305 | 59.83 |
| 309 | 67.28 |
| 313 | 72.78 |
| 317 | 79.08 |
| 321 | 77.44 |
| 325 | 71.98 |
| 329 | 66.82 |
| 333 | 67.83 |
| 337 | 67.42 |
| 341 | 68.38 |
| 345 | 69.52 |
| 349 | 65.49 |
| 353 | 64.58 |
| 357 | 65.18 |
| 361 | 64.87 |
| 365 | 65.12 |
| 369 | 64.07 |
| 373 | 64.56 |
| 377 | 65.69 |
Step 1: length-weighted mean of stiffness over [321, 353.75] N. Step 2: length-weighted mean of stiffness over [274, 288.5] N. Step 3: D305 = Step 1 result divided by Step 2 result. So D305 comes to 1.4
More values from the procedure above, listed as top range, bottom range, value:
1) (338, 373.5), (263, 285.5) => 1.03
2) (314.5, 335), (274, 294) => 1.45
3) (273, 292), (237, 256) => 0.61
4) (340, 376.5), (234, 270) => 0.81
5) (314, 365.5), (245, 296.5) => 1.04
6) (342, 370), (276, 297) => 1.33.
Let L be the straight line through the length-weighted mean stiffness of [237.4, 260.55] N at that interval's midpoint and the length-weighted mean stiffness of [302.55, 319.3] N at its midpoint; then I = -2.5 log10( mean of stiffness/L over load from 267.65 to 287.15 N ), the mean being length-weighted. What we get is 0.29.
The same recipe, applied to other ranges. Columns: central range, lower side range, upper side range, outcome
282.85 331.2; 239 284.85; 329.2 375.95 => 0.12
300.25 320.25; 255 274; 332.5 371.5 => 0.05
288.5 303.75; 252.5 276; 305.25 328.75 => 0.34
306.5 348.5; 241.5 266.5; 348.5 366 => -0.02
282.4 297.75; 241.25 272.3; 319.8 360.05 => 0.47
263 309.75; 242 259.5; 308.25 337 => 0.28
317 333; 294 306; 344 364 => -0.19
